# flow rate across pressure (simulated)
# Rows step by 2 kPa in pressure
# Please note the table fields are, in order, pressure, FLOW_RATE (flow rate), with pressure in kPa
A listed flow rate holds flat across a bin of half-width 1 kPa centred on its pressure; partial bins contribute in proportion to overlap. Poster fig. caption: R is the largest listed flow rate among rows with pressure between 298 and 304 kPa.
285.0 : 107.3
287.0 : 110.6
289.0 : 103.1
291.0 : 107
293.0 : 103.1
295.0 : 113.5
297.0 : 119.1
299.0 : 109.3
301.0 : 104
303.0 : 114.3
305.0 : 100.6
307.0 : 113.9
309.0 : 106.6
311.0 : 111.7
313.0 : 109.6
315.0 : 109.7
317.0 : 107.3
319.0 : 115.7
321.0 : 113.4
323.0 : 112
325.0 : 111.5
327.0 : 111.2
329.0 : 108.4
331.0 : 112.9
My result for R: 114.3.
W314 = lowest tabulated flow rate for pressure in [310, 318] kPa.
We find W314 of 107.3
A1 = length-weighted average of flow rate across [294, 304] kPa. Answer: 112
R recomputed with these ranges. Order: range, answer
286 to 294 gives 110.6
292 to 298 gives 119.1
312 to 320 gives 115.7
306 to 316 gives 113.9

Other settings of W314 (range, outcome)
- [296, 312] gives 100.6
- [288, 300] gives 103.1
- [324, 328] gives 111.2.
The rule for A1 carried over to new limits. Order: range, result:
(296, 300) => 114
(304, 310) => 107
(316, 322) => 112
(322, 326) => 112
